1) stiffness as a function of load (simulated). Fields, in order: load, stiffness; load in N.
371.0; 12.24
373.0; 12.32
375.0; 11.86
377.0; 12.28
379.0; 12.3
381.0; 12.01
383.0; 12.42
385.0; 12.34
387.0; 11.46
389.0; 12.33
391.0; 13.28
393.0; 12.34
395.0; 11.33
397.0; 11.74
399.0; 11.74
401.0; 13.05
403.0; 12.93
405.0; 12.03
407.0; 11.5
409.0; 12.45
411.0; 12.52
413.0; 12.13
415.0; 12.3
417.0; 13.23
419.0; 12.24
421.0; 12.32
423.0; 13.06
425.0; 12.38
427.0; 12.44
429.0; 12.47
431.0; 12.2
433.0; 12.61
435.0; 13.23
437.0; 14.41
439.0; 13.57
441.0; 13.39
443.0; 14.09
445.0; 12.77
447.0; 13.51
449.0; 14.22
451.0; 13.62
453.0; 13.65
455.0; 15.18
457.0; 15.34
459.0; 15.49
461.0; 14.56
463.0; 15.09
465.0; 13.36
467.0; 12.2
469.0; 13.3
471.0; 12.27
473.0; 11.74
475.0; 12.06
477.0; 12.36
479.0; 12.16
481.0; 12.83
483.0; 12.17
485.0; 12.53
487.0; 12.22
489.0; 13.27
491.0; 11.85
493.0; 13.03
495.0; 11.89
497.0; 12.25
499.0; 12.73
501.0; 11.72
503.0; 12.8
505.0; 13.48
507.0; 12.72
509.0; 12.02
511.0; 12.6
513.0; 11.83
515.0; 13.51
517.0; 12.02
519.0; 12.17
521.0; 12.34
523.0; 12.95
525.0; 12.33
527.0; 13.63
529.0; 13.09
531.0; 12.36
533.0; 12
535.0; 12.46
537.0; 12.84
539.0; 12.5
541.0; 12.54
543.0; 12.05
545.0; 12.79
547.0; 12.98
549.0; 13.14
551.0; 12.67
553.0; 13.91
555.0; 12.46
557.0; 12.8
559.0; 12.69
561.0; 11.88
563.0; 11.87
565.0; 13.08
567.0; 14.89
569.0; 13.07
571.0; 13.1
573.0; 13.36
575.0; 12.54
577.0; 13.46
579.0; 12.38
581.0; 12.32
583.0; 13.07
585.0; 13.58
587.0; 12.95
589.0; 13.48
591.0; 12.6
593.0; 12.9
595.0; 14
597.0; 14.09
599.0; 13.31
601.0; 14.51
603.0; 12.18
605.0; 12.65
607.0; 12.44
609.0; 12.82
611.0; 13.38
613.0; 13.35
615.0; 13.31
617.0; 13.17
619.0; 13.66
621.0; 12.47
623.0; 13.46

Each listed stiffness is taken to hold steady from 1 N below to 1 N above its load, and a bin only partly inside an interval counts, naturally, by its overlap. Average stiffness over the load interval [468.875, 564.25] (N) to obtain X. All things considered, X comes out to 12.5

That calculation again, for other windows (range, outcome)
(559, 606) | 13.1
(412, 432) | 12.5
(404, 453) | 12.9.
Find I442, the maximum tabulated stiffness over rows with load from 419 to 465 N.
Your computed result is 15.49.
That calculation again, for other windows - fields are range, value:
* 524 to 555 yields 13.91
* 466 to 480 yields 13.3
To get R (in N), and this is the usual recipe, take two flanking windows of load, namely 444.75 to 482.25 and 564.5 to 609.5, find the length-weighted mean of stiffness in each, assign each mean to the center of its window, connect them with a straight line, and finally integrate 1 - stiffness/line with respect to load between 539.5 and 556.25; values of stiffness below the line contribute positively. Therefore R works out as 0.6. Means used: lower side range 13.5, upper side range 13.2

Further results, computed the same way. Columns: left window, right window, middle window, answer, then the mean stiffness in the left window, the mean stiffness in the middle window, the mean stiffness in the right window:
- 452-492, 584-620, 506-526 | 1.1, 13.2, 12.4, 13.2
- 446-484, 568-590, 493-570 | 3.1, 13.4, 12.7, 13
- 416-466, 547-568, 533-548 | 0.5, 13.5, 12.6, 12.9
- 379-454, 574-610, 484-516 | 0.8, 12.7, 12.5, 13.1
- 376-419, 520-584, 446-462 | -2.5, 12.3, 14.4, 12.8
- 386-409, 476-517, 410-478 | -4.9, 12.2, 13.2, 12.5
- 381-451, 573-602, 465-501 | 1.3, 12.7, 12.4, 13.2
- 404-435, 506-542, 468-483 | 0.1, 12.4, 12.4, 12.6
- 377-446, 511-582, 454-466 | -2.1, 12.5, 14.8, 12.7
